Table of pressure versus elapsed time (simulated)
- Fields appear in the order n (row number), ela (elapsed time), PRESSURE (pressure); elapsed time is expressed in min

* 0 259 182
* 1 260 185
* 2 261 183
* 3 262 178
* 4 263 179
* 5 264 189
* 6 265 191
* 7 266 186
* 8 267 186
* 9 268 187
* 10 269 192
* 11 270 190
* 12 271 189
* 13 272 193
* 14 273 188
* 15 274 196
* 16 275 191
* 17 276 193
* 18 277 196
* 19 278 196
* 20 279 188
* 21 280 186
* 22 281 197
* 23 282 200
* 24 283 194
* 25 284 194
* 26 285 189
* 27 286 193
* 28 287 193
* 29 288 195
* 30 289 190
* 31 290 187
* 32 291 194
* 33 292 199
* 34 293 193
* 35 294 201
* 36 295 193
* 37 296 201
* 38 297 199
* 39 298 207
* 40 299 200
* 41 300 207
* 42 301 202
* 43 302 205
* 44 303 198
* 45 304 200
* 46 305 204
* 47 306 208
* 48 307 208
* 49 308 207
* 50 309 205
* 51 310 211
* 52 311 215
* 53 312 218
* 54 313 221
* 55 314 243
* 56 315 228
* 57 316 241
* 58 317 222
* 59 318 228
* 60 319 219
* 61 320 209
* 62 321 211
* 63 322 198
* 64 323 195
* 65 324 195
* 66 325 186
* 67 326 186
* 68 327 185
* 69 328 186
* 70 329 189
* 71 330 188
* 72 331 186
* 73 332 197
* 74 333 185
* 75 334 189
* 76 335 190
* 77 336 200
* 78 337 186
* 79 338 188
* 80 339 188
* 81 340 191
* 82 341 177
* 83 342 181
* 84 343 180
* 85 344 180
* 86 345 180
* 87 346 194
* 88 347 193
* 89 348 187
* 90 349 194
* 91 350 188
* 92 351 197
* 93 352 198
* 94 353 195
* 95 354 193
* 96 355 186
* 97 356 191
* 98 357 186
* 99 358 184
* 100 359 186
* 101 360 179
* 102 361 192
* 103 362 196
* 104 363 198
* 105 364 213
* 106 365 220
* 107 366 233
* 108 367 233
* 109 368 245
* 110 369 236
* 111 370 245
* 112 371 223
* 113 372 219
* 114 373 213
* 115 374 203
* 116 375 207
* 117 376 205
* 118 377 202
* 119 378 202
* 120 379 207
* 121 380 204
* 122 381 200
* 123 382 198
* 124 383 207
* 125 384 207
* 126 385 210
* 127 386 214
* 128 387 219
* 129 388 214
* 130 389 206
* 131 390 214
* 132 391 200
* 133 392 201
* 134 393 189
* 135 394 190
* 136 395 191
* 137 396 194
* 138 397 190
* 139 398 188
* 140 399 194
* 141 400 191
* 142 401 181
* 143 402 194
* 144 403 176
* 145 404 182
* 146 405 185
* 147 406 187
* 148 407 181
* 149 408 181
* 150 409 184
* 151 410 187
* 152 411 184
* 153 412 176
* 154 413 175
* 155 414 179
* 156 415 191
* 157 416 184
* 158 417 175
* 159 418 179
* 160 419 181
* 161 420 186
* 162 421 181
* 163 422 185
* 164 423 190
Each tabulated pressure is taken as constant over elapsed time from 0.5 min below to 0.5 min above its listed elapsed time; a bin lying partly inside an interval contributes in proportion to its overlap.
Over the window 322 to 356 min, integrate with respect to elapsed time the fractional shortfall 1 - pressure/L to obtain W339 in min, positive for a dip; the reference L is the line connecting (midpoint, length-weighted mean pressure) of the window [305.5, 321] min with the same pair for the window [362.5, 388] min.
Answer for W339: 4.37 min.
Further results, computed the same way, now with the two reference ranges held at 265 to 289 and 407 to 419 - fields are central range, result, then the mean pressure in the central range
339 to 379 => -3.27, 201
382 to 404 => -1.84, 198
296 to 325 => -3.23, 210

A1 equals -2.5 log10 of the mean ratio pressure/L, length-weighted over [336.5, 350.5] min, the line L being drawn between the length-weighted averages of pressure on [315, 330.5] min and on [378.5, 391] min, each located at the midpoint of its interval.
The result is 0.10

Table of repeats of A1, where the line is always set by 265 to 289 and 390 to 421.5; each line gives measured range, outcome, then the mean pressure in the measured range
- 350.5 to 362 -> -0.01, 190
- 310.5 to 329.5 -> -0.11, 209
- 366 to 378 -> -0.18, 221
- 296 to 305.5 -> -0.06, 202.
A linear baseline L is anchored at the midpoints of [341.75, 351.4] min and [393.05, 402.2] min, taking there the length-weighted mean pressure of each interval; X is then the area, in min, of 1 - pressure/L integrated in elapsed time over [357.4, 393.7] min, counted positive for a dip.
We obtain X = -3.8 min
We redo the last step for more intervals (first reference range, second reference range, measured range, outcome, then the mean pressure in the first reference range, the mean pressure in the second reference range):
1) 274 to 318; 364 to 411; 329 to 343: 1.0 min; 203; 203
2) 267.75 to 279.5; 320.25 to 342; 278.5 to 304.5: -0.7 min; 192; 190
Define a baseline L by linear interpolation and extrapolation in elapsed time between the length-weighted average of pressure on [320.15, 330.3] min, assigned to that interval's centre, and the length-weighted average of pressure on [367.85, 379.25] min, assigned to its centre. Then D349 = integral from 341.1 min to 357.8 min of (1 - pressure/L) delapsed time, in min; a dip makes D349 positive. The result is 1.31 min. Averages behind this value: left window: 193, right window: 217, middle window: 189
